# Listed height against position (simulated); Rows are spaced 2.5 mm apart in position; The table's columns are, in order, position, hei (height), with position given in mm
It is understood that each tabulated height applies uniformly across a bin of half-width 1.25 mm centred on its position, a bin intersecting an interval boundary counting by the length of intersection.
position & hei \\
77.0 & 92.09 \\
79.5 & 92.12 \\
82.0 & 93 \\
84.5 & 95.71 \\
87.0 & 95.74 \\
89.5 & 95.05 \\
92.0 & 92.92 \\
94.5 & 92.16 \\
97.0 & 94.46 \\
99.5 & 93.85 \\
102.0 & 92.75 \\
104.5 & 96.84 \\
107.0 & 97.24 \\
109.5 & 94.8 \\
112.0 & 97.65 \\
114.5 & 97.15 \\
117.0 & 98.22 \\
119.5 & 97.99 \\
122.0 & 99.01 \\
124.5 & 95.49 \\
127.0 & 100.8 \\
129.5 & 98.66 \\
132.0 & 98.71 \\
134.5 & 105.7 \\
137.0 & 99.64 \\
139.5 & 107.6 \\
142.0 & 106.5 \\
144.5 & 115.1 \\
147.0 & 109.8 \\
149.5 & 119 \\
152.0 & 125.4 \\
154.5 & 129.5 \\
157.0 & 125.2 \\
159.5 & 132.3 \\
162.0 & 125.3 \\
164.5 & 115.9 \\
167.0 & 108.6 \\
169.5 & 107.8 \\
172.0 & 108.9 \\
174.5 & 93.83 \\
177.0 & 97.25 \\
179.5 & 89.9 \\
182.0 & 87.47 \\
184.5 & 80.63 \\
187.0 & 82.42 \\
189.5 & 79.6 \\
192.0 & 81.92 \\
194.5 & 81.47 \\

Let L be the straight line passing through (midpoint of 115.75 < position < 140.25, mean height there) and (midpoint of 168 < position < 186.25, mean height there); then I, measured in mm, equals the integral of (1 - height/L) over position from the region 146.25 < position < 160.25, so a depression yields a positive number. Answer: -3.8 mm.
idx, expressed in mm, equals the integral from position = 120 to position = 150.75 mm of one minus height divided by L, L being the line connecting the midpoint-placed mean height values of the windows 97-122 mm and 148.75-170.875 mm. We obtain 1.3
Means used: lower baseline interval 96.3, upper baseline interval 121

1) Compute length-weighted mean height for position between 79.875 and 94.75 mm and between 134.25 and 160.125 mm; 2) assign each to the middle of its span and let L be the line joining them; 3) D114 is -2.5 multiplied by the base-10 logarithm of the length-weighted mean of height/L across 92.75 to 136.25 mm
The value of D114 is 0.07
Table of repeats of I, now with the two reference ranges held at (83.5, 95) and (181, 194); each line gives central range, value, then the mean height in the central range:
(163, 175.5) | -3.4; 108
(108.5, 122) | -0.9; 97.4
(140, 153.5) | -4.3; 115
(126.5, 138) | -1.5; 101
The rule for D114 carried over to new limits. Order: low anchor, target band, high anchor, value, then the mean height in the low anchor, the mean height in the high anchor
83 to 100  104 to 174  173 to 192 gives -0.189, 94.3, 87.2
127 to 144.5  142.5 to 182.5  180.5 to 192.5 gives -0.209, 104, 82.6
